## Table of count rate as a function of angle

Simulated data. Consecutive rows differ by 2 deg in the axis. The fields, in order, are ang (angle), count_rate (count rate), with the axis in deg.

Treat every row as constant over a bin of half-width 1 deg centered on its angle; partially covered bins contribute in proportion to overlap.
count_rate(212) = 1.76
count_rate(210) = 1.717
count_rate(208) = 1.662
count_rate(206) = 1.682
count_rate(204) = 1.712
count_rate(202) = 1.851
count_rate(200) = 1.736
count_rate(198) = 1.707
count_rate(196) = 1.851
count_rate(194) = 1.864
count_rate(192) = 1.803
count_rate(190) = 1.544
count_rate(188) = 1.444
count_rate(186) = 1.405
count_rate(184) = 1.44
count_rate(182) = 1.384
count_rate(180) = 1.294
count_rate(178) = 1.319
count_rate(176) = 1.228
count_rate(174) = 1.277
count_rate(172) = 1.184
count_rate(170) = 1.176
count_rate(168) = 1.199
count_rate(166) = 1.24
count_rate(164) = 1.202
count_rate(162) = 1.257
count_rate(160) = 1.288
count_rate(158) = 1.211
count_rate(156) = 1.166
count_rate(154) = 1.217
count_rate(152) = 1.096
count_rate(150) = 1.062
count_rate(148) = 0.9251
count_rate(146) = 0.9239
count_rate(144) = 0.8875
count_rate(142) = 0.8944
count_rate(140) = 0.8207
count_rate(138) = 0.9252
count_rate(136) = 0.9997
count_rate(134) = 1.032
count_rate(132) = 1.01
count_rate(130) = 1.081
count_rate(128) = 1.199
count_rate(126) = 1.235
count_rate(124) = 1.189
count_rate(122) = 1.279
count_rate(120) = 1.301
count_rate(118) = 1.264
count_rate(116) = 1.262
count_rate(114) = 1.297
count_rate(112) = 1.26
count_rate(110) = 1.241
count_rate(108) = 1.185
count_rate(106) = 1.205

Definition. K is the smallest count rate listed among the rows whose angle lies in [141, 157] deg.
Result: 0.8875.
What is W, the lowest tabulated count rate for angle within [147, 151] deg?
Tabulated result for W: 0.9251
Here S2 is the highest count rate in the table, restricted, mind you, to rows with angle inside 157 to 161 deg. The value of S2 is 1.288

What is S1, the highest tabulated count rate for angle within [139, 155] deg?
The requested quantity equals 1.217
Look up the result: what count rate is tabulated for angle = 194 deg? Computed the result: 1.864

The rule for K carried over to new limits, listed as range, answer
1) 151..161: 1.096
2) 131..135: 1.01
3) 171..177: 1.184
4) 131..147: 0.8207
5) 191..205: 1.707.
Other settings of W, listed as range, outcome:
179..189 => 1.294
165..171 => 1.176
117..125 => 1.189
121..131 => 1.081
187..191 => 1.444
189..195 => 1.544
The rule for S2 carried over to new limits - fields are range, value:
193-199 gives 1.864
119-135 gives 1.301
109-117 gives 1.297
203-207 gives 1.712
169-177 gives 1.277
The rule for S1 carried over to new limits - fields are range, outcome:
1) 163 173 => 1.24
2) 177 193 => 1.803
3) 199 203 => 1.851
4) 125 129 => 1.235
